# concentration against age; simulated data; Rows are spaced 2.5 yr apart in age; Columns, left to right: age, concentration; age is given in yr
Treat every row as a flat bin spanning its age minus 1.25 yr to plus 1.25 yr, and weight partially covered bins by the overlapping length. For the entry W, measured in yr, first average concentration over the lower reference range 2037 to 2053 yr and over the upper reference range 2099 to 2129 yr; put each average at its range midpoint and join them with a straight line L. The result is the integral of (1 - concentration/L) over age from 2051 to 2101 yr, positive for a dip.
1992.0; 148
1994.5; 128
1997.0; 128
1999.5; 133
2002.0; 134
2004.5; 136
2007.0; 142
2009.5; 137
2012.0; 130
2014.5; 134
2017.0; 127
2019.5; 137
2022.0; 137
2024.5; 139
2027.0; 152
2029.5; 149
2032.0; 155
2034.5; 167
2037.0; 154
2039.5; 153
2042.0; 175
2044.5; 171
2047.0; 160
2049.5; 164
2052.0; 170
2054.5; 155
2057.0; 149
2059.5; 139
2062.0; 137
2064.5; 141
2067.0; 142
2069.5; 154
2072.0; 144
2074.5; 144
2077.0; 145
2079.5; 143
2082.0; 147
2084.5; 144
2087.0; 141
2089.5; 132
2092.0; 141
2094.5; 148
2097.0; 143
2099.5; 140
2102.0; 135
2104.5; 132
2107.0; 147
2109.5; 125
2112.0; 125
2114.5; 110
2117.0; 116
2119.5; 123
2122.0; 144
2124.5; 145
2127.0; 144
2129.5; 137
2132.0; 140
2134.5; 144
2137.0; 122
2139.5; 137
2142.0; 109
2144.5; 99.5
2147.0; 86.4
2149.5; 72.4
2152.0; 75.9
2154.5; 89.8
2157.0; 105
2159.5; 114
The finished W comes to 1.7 yr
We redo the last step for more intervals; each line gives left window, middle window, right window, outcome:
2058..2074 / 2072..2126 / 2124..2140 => 1.4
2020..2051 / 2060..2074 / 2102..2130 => 0.3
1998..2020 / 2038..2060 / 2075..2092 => -3.5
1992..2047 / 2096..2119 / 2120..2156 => -1.0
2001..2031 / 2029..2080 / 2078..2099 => -4.7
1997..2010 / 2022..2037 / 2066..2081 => -1.3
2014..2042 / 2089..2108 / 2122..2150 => -1.1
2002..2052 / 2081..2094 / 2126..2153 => -1.1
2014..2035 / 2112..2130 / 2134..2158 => -3.2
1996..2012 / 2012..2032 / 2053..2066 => -0.2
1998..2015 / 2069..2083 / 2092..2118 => -1.3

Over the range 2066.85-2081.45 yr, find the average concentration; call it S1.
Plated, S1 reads 146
